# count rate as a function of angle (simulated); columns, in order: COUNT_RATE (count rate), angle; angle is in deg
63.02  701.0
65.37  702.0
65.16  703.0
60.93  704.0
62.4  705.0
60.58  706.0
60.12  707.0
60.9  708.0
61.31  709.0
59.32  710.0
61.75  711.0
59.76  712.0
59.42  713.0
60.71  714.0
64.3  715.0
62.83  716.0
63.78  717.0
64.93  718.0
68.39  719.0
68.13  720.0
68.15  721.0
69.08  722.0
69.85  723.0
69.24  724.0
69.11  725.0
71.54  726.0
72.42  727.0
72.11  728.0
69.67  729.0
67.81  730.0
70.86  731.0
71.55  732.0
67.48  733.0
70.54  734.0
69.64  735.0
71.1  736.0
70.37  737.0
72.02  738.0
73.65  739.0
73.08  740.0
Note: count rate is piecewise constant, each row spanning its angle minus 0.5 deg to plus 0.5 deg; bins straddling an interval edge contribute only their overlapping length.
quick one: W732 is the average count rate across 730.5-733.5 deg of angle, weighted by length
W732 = 70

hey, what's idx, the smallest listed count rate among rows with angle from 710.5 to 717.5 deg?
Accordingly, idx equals 59.42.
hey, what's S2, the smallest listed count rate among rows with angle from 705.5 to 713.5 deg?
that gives 59.32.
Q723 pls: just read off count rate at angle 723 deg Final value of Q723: 69.85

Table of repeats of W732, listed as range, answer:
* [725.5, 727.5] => 72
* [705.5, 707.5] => 60.3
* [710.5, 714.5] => 60.4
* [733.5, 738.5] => 70.7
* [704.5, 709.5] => 61.1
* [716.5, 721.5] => 66.7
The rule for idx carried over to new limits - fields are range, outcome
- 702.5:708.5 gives 60.12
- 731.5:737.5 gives 67.48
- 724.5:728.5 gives 69.11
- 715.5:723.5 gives 62.83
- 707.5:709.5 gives 60.9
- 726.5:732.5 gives 67.81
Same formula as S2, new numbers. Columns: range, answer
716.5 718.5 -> 63.78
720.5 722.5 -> 68.15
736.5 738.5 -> 70.37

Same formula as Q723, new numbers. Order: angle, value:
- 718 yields 64.93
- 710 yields 59.32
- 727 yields 72.42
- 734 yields 70.54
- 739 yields 73.65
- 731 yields 70.86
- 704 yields 60.93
